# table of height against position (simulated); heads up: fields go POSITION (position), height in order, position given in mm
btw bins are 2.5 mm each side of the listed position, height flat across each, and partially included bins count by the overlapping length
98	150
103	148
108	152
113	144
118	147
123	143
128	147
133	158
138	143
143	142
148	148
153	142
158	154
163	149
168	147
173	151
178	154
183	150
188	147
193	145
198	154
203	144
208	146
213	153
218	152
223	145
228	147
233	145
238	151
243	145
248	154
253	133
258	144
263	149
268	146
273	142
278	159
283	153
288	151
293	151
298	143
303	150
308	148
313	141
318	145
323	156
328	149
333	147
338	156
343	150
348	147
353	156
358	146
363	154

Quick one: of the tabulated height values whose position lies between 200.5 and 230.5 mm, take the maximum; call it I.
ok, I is 153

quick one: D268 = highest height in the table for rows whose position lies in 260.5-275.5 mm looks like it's 149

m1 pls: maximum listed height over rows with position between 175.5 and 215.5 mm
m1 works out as 154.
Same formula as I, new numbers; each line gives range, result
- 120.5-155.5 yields 158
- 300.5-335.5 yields 156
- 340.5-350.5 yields 150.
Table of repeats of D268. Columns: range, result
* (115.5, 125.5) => 147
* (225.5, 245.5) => 151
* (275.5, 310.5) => 159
